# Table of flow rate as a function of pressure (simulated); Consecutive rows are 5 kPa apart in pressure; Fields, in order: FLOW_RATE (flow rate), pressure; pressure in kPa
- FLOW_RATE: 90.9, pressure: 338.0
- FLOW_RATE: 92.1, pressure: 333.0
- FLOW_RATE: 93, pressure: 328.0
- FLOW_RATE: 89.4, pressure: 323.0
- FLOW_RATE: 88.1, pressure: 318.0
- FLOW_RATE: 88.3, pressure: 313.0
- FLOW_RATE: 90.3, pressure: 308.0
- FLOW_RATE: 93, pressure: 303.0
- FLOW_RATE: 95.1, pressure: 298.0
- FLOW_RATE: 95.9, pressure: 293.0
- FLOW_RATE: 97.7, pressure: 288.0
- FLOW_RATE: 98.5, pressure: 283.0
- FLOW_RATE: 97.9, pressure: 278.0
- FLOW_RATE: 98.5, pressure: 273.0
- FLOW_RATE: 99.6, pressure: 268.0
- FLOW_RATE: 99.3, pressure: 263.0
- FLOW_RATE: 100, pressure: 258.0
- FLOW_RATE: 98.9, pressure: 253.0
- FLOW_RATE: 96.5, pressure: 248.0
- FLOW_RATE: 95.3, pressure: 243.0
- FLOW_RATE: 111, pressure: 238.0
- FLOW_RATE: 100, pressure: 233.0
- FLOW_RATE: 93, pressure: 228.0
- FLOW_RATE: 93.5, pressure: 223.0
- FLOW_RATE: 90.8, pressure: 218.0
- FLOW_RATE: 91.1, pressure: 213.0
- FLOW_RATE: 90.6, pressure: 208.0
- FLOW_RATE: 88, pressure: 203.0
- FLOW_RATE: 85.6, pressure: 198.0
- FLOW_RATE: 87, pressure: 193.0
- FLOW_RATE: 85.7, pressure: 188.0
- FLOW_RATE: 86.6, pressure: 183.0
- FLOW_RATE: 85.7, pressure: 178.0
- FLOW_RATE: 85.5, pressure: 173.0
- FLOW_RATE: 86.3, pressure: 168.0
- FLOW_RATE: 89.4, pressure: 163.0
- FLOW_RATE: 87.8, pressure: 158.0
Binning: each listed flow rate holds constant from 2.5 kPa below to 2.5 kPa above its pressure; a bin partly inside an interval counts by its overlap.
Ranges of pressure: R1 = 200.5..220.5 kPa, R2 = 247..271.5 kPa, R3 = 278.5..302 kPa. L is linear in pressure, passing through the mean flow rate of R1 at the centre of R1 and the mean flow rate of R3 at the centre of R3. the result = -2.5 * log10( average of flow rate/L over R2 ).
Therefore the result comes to -0.05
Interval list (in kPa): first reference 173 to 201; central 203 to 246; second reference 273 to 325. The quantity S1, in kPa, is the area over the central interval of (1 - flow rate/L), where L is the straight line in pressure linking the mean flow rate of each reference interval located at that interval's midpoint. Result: -3.2 kPa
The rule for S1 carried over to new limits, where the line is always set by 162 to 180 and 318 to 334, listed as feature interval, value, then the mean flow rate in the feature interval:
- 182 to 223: -0.5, 88.6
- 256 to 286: -3.2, 98.9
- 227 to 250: -2.9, 99.6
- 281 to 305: -1.6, 96.1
